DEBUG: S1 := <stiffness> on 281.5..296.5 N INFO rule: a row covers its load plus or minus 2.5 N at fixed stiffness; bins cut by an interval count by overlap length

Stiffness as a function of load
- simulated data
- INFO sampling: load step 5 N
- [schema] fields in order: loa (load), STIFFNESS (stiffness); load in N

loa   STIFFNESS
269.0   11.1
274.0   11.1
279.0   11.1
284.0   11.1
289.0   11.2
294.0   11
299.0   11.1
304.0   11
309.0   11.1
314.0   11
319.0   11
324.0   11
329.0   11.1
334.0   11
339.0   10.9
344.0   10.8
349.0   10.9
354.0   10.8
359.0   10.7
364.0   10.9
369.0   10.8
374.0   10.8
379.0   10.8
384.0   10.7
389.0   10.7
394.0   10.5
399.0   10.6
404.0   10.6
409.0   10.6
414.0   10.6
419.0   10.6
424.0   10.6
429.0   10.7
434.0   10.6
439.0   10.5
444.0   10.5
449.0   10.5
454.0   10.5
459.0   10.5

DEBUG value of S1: 11.1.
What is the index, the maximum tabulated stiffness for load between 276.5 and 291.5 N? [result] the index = 11.2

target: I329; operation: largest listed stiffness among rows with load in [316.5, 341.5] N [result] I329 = 11.1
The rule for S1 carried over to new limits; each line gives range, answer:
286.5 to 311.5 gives 11.1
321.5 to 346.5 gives 11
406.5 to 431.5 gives 10.6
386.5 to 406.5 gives 10.6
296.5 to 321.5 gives 11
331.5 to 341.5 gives 10.9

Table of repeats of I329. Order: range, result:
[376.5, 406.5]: 10.8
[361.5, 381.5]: 10.9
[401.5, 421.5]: 10.6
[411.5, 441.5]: 10.7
